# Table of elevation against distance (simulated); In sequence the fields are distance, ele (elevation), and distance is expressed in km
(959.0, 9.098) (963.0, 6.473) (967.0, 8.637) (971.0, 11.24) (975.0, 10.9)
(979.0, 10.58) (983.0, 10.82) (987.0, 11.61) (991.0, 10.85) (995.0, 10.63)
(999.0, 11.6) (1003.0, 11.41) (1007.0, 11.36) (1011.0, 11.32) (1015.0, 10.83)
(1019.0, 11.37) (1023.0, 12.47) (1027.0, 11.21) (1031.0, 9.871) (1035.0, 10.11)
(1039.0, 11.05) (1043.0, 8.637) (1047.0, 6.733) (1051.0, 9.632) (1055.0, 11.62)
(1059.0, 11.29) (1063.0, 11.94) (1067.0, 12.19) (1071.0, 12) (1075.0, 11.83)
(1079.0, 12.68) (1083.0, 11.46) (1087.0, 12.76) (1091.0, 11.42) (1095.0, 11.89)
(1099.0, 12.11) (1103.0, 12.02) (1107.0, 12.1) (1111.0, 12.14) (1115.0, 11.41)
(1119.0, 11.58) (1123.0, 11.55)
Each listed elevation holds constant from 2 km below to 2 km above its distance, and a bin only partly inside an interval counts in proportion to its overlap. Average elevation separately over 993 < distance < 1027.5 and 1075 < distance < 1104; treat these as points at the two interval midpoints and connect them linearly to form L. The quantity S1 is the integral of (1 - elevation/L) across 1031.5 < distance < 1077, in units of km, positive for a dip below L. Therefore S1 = 4.38 km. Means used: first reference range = 11.4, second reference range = 12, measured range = 10.6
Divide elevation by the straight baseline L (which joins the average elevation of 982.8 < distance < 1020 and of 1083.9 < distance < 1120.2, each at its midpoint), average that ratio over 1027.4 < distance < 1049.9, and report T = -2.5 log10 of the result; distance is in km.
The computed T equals 0.21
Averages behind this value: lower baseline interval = 11.2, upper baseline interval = 11.9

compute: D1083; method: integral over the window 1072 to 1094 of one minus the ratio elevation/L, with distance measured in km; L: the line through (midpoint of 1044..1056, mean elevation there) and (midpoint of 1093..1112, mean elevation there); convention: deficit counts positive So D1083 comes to -2.2 km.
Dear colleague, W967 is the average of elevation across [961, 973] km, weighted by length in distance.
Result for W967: 8.78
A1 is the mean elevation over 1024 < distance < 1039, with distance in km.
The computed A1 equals 10.6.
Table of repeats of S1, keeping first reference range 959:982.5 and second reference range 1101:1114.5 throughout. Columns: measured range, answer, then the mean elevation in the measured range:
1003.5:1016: -1.1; 11.2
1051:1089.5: -1.7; 11.8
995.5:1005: -1.2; 11.4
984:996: -1.3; 11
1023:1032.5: -0.3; 11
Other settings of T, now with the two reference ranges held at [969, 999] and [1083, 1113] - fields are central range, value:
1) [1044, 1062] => 0.18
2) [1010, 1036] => 0.03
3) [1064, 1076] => -0.02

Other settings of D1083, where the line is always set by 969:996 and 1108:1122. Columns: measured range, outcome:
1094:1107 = -0.4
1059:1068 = -0.4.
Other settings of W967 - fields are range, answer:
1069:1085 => 12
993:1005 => 11.2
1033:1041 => 10.6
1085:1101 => 12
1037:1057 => 9.53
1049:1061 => 10.8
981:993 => 11.1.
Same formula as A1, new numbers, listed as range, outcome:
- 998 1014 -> 11.4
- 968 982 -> 10.7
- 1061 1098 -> 12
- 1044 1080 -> 11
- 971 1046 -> 10.9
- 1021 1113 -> 11.3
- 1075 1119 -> 12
